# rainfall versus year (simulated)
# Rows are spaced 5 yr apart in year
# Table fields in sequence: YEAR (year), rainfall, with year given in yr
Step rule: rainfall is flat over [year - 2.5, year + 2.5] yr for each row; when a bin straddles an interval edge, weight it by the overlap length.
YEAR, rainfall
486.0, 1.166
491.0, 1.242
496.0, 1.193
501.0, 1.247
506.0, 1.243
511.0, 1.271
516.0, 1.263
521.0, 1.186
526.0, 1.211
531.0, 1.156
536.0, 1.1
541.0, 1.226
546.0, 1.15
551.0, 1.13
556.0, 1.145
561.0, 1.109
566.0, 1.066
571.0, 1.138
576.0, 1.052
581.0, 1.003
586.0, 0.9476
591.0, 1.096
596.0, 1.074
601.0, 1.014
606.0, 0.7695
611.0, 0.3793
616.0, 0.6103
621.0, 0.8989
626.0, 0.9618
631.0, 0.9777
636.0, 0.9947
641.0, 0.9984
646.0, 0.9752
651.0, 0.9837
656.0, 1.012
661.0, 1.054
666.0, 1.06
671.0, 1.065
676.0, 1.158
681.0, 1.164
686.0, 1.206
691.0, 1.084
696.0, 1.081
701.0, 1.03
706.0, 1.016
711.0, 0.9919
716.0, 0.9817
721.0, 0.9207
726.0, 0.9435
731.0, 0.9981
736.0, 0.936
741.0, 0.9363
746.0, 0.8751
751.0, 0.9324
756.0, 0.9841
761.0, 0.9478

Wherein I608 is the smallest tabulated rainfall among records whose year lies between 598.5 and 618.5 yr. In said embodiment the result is 0.3793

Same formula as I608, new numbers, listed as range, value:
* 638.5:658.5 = 0.9752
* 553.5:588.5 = 0.9476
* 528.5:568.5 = 1.066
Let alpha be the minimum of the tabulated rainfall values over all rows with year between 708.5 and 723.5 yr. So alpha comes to 0.9207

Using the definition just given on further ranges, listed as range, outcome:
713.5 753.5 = 0.8751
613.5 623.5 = 0.6103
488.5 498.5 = 1.193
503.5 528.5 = 1.186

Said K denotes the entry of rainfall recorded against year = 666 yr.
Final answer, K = 1.06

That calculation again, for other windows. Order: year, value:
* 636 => 0.9947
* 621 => 0.8989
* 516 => 1.263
